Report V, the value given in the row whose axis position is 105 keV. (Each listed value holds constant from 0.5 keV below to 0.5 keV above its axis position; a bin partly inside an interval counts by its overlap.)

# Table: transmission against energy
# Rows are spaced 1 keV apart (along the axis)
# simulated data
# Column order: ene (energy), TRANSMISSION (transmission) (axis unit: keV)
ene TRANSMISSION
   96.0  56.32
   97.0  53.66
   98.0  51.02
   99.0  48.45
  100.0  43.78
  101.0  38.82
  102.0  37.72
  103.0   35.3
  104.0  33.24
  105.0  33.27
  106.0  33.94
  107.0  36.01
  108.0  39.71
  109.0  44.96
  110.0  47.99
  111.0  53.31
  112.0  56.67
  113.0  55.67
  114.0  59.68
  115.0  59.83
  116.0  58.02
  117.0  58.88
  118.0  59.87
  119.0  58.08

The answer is 33.27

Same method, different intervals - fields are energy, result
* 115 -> 59.83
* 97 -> 53.66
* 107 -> 36.01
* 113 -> 55.67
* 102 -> 37.72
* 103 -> 35.3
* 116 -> 58.02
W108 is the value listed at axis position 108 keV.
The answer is 39.71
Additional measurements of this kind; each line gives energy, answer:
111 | 53.31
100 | 43.78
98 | 51.02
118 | 59.87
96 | 56.32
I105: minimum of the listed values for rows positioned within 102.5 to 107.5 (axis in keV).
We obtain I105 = 33.24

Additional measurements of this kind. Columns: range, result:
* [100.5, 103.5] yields 35.3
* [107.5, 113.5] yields 39.71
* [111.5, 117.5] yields 55.67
